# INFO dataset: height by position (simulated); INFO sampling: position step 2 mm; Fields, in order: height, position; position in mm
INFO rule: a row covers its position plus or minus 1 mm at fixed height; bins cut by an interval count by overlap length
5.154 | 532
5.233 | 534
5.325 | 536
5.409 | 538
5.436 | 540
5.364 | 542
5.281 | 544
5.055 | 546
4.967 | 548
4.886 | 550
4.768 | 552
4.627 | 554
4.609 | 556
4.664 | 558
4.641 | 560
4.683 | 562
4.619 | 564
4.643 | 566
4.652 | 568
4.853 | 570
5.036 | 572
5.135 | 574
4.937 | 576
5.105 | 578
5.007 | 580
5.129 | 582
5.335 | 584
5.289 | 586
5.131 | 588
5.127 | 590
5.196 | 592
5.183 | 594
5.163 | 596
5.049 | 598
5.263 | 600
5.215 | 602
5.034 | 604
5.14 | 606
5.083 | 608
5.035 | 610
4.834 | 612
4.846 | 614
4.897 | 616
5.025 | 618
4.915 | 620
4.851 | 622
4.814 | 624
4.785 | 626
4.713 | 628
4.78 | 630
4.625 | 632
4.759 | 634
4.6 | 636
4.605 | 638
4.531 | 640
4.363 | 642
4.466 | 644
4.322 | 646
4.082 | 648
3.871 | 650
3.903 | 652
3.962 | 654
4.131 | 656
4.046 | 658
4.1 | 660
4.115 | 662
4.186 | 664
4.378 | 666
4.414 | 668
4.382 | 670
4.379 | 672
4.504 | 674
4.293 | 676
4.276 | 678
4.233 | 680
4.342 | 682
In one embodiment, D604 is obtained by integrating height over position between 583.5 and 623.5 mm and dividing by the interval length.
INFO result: 5.07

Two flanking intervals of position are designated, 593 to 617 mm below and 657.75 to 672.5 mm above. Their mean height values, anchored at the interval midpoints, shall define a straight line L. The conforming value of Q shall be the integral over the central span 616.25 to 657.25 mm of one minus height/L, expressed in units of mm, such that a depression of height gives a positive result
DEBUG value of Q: 1.2 mm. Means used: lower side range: 5.06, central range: 4.51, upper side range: 4.26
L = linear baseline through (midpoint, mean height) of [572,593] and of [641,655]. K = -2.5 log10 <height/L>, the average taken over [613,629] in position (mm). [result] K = -0.071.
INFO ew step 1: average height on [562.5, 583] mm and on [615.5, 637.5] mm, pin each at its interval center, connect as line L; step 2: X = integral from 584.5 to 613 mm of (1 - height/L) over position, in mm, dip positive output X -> -1.6 mm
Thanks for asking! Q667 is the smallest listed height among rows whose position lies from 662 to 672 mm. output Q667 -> 4.115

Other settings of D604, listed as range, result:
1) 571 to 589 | 5.12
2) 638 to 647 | 4.44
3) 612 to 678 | 4.46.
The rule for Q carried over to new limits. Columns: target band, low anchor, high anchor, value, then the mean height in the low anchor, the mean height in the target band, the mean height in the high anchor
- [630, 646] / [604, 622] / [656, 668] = 0.0 mm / 4.97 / 4.56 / 4.18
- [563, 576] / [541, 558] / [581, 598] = 0.6 mm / 4.93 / 4.83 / 5.19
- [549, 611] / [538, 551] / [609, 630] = 0.7 mm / 5.18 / 4.98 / 4.87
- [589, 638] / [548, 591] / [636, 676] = -4.0 mm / 4.9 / 4.95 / 4.26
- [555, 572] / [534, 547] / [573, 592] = 1.7 mm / 5.31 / 4.69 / 5.14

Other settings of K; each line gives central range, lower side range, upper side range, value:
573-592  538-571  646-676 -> -0.10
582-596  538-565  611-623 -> -0.06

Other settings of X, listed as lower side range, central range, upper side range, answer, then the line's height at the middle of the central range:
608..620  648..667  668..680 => 1.9 mm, 4.52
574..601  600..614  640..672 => -0.5 mm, 4.88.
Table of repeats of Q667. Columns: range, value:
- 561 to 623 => 4.619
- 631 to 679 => 3.871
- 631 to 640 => 4.531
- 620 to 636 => 4.6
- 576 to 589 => 4.937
